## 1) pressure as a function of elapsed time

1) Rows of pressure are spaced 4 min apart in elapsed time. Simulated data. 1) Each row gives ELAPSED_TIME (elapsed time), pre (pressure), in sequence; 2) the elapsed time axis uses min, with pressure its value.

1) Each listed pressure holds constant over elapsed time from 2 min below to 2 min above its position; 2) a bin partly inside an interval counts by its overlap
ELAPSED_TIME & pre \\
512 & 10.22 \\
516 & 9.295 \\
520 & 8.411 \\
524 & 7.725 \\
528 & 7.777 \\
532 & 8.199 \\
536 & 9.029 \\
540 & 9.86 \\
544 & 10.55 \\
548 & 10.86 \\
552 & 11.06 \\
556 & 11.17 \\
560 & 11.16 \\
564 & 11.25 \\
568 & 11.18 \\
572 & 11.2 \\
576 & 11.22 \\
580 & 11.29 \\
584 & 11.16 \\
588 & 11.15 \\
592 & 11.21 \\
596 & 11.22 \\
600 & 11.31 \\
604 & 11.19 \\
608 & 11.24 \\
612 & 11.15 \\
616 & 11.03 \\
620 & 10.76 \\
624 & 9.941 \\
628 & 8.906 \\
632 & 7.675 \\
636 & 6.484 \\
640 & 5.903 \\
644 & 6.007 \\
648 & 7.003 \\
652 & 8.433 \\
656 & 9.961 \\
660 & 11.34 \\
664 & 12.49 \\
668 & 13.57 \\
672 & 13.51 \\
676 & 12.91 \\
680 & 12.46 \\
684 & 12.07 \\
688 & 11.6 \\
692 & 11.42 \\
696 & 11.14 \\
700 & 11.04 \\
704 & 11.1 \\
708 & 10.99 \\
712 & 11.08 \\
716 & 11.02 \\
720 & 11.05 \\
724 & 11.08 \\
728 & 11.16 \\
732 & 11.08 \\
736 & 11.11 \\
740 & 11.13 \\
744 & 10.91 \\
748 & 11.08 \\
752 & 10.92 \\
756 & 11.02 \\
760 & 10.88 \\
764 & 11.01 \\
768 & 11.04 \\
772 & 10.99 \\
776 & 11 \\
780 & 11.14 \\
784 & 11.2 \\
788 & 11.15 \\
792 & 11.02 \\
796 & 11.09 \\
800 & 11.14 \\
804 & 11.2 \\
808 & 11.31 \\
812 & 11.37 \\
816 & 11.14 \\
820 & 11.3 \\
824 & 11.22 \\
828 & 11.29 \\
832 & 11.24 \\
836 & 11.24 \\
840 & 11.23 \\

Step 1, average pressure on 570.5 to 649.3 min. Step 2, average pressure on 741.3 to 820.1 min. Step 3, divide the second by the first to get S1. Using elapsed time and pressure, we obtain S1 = 1.1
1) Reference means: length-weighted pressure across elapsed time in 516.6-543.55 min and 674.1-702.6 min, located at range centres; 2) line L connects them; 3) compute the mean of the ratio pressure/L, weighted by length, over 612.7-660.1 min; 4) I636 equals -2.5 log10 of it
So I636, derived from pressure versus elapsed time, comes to 0.24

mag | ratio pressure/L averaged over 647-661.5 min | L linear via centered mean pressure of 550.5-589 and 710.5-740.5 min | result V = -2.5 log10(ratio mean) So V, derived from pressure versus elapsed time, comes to 0.20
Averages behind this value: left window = 11.2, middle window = 9.26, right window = 11.1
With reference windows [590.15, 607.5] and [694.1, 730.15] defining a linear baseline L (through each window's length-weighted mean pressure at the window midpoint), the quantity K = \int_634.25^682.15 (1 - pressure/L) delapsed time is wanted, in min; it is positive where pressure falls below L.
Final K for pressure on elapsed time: 4.8 min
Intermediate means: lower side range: 11.2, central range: 10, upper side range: 11.1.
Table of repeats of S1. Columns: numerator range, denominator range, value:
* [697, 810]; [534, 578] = 1.03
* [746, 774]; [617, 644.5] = 1.35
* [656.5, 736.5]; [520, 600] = 1.12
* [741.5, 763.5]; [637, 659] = 1.44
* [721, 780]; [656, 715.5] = 0.93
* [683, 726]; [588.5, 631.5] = 1.05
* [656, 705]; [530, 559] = 1.18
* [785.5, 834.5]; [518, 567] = 1.15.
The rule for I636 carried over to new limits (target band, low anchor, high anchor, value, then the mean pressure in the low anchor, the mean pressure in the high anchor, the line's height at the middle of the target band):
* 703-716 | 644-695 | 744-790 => 0.01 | 11.2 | 11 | 11.1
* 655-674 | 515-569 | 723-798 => -0.17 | 9.81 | 11.1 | 10.5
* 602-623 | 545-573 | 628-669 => -0.14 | 11.1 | 8.77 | 9.71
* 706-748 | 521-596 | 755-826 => -0.01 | 10.4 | 11.1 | 10.9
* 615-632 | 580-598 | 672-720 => 0.16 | 11.2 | 11.6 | 11.3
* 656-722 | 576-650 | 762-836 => -0.14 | 9.74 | 11.2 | 10.3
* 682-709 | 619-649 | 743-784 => -0.22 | 7.77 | 11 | 9.31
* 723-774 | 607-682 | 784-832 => -0.03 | 10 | 11.2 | 10.8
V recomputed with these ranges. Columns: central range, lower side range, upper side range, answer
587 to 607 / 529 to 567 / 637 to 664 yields -0.195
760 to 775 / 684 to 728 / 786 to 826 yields 0.020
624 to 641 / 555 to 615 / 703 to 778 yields 0.411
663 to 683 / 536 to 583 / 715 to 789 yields -0.180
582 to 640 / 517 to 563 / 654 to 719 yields 0.047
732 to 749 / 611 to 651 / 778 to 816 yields -0.084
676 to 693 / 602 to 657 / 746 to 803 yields -0.229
